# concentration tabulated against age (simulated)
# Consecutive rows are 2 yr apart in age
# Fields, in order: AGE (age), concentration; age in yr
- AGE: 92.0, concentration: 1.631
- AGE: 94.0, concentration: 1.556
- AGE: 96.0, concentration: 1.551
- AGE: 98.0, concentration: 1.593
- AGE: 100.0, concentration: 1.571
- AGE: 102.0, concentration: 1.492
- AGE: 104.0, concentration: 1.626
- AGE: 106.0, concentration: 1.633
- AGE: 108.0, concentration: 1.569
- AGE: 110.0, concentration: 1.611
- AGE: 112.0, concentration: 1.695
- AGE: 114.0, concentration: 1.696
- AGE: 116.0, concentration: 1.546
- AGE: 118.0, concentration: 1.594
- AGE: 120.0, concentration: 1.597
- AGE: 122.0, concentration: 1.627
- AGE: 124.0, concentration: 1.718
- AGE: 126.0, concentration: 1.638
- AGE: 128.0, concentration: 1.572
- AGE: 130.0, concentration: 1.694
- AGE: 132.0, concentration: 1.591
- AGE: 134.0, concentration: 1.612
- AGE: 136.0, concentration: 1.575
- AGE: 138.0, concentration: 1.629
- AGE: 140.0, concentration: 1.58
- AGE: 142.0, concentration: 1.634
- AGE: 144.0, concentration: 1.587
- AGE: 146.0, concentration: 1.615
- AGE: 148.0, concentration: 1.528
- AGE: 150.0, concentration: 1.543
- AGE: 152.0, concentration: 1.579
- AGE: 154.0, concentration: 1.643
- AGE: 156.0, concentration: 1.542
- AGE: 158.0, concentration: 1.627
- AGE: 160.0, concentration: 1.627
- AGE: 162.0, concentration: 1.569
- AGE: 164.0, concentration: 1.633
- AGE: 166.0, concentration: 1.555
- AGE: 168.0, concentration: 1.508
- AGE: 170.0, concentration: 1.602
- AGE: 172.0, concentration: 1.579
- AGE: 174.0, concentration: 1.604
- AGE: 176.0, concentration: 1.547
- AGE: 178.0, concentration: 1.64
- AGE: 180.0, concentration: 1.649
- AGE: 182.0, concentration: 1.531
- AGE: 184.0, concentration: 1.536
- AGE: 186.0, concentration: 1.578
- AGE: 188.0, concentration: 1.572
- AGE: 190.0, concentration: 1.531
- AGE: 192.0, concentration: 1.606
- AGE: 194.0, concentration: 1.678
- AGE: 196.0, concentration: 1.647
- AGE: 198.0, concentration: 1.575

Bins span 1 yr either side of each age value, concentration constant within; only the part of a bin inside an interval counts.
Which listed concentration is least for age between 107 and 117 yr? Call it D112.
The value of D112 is 1.546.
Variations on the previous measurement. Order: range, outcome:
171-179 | 1.547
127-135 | 1.572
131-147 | 1.575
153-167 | 1.542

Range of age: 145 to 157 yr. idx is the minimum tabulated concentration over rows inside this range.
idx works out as 1.528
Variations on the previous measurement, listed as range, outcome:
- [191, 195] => 1.606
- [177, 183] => 1.531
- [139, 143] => 1.58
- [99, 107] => 1.492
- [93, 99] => 1.551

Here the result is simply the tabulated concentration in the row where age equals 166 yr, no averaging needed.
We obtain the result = 1.555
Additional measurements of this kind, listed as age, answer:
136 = 1.575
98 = 1.593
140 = 1.58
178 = 1.64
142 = 1.634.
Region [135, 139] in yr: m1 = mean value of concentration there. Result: 1.6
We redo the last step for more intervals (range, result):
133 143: 1.61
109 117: 1.64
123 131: 1.66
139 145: 1.6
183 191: 1.55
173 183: 1.59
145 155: 1.58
